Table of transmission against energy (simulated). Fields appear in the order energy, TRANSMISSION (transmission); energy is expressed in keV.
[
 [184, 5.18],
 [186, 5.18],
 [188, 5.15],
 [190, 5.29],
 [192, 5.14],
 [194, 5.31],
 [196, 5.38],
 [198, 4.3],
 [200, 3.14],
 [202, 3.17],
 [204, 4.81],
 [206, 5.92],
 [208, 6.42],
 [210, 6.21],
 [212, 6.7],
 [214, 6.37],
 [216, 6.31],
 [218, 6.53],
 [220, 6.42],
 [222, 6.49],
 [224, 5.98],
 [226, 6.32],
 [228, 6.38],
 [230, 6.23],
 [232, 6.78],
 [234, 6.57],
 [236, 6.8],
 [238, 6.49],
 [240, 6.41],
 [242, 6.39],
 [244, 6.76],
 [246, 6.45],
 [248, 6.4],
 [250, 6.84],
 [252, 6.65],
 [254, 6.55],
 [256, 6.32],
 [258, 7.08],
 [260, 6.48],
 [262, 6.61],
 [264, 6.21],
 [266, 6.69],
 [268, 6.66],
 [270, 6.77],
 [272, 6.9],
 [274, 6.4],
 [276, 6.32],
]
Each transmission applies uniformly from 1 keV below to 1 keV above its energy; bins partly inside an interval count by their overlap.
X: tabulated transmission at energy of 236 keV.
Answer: 6.8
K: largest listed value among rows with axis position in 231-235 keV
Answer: 6.78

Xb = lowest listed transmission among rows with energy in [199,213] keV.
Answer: 3.14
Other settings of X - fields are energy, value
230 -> 6.23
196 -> 5.38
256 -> 6.32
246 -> 6.45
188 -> 5.15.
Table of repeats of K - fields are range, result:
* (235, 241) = 6.8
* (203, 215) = 6.7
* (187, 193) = 5.29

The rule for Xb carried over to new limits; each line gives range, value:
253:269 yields 6.21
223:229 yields 5.98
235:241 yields 6.41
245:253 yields 6.4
